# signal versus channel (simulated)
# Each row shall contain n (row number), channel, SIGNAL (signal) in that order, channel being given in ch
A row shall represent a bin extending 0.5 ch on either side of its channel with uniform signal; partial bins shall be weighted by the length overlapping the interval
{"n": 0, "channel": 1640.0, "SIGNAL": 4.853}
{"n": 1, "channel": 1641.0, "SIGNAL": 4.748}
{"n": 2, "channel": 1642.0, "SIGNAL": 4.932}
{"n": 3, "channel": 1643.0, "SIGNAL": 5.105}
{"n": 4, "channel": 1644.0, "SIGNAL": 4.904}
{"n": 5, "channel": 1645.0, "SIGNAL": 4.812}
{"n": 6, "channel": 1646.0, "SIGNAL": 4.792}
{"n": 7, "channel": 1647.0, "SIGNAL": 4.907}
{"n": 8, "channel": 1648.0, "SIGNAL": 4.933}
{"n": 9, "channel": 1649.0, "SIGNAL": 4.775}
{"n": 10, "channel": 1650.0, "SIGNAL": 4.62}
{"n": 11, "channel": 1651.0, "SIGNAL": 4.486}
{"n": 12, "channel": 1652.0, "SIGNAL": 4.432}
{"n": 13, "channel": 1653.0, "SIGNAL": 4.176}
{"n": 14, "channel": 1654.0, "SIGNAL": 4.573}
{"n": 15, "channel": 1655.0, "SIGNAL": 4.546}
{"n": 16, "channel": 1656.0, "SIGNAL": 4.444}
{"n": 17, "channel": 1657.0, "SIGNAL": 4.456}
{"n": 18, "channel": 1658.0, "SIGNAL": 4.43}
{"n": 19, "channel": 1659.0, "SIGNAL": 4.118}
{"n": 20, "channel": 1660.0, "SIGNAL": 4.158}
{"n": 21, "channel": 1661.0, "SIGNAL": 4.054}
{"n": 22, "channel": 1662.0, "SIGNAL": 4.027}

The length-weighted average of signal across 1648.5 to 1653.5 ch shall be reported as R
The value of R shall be 4.5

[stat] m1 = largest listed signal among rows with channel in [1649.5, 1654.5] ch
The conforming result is 4.62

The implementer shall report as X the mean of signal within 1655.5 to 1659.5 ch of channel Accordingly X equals 4.36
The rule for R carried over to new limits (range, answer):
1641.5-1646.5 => 4.91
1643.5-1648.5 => 4.87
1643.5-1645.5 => 4.86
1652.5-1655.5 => 4.43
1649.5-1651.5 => 4.55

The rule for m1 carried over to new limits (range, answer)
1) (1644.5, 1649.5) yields 4.933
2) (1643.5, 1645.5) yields 4.904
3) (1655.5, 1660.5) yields 4.456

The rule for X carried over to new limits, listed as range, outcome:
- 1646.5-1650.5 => 4.81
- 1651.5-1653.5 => 4.3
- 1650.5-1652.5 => 4.46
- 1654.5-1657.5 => 4.48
